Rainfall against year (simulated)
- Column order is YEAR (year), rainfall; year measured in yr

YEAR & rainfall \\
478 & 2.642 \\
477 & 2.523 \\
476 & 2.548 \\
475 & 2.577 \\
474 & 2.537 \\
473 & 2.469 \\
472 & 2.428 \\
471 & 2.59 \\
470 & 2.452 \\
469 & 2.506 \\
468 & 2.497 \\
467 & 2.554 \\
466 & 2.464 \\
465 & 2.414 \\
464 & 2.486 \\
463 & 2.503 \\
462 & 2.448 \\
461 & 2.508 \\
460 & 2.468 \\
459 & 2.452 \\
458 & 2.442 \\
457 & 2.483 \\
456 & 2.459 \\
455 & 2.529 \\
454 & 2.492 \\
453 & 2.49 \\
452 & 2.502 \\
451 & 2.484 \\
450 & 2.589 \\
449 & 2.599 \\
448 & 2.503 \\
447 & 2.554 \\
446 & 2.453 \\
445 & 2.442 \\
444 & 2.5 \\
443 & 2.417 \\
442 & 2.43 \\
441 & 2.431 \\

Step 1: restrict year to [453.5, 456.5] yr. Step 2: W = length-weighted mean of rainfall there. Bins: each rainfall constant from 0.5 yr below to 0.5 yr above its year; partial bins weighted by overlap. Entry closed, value 2.49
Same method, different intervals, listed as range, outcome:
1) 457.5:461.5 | 2.47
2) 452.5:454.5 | 2.49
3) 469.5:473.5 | 2.48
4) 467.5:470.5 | 2.48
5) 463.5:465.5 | 2.45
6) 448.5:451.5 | 2.56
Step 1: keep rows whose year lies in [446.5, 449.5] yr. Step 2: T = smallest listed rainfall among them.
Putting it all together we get 2.503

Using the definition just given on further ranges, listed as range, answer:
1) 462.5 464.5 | 2.486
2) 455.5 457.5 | 2.459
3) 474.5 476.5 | 2.548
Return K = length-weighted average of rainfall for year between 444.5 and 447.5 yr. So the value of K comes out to 2.48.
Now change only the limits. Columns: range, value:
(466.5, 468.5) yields 2.53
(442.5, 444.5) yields 2.46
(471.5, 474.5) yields 2.48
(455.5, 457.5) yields 2.47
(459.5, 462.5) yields 2.47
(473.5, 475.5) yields 2.56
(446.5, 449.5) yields 2.55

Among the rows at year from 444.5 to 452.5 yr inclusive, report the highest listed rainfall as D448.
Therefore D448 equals 2.599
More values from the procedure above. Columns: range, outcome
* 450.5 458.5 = 2.529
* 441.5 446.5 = 2.5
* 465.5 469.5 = 2.554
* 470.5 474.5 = 2.59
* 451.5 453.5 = 2.502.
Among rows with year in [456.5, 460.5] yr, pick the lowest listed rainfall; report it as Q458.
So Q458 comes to 2.442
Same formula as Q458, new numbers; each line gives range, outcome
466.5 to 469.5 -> 2.497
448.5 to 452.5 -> 2.484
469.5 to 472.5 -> 2.428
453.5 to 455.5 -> 2.492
